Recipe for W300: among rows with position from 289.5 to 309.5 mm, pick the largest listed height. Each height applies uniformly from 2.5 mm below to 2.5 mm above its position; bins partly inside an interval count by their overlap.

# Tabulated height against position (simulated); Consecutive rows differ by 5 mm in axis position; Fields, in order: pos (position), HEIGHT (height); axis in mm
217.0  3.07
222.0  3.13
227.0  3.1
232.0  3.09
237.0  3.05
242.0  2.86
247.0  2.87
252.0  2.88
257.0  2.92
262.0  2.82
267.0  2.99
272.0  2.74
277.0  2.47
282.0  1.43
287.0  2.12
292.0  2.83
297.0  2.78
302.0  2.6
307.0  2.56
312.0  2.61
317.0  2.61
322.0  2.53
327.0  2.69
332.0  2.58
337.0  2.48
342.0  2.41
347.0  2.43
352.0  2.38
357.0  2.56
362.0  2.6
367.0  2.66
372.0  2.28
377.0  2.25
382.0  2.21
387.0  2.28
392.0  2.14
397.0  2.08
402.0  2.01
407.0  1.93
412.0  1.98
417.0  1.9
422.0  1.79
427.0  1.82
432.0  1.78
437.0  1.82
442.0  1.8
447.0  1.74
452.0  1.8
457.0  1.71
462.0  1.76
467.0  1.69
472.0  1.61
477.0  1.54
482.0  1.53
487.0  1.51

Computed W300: 2.83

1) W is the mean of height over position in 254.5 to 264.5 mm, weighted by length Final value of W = 2.87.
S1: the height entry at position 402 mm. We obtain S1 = 2.01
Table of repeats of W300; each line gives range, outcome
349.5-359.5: 2.56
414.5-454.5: 1.9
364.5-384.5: 2.66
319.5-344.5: 2.69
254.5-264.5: 2.92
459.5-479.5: 1.76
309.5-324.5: 2.61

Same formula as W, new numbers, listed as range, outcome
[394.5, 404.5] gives 2.04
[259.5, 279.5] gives 2.75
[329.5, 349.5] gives 2.48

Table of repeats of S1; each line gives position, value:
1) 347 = 2.43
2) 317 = 2.61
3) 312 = 2.61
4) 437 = 1.82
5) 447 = 1.74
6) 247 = 2.87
